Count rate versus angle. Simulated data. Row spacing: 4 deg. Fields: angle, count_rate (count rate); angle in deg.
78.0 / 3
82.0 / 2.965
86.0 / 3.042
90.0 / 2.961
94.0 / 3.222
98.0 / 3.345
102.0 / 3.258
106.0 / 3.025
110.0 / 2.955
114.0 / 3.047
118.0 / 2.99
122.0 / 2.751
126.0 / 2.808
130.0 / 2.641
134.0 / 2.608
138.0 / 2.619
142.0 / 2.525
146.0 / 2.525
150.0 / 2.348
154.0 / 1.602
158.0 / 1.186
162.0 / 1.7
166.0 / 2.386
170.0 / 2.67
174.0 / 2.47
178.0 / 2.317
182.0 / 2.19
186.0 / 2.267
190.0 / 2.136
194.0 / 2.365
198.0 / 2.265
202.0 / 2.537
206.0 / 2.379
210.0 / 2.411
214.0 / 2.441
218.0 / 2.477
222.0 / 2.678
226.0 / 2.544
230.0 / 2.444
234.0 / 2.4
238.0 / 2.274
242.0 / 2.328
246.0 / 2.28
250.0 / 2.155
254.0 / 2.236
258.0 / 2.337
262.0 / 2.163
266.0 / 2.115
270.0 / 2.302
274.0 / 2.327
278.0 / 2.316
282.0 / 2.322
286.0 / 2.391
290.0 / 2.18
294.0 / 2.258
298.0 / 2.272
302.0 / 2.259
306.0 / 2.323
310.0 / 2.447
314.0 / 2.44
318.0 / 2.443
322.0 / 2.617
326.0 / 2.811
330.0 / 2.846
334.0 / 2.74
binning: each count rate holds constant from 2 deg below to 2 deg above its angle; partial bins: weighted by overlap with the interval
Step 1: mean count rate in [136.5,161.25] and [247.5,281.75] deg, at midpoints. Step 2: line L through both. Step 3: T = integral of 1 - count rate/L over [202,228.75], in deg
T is -3.7 deg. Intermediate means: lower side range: 2.1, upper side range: 2.25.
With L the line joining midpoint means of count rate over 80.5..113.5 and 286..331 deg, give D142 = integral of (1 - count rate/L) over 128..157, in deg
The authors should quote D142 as 5.8 deg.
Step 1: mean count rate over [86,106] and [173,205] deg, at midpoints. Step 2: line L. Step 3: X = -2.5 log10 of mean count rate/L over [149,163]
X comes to 0.49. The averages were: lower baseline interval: 3.16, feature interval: 1.66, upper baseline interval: 2.32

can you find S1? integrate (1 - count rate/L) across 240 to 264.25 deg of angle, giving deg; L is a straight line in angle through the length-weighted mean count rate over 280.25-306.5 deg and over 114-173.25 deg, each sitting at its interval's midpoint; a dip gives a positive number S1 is 0.7 deg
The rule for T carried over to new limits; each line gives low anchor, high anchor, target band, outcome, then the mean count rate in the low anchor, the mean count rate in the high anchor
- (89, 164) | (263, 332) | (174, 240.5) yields 3.5 deg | 2.63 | 2.39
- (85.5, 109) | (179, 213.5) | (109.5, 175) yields 7.8 deg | 3.14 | 2.32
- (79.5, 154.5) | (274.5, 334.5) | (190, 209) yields 2.1 deg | 2.83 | 2.43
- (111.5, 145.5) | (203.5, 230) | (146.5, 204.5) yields 9.3 deg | 2.74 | 2.49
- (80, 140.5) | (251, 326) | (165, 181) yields 1.6 deg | 2.95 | 2.33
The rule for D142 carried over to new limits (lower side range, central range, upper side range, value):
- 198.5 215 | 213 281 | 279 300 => 0.5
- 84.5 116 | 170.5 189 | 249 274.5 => 2.4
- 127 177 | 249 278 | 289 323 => 1.2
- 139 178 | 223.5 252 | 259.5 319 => -1.3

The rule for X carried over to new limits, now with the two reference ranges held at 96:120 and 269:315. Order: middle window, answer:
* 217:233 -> 0.031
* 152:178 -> 0.371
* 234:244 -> 0.100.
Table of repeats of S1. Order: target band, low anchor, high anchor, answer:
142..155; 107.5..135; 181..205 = 1.9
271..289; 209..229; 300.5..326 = 1.1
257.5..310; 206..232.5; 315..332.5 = 6.5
